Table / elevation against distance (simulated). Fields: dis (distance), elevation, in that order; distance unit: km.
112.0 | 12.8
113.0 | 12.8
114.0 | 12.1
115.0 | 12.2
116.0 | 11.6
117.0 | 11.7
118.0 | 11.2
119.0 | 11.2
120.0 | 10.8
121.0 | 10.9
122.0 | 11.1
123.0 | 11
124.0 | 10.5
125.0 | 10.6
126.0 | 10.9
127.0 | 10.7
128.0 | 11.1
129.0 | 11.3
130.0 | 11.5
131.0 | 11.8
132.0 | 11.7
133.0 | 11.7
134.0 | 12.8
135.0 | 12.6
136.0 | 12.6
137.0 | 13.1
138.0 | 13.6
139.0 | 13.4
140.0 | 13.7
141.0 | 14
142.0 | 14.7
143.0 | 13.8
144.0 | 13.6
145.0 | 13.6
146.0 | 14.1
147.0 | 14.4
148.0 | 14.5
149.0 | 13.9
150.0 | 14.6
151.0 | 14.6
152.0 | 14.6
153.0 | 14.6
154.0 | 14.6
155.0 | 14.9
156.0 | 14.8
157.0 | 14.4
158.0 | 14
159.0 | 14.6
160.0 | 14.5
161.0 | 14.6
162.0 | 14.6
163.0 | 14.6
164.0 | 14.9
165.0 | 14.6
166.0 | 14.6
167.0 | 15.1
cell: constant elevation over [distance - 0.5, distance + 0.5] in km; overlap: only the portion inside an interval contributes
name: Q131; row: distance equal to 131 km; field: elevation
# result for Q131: 11.8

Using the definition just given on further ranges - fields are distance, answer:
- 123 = 11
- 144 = 13.6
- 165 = 14.6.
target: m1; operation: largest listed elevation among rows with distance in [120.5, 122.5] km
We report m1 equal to 11.1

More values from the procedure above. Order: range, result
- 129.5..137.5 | 13.1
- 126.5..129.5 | 11.3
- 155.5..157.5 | 14.8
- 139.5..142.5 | 14.7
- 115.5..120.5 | 11.7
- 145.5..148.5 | 14.5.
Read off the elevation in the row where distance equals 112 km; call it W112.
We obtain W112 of 12.8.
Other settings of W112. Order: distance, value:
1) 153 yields 14.6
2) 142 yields 14.7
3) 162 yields 14.6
